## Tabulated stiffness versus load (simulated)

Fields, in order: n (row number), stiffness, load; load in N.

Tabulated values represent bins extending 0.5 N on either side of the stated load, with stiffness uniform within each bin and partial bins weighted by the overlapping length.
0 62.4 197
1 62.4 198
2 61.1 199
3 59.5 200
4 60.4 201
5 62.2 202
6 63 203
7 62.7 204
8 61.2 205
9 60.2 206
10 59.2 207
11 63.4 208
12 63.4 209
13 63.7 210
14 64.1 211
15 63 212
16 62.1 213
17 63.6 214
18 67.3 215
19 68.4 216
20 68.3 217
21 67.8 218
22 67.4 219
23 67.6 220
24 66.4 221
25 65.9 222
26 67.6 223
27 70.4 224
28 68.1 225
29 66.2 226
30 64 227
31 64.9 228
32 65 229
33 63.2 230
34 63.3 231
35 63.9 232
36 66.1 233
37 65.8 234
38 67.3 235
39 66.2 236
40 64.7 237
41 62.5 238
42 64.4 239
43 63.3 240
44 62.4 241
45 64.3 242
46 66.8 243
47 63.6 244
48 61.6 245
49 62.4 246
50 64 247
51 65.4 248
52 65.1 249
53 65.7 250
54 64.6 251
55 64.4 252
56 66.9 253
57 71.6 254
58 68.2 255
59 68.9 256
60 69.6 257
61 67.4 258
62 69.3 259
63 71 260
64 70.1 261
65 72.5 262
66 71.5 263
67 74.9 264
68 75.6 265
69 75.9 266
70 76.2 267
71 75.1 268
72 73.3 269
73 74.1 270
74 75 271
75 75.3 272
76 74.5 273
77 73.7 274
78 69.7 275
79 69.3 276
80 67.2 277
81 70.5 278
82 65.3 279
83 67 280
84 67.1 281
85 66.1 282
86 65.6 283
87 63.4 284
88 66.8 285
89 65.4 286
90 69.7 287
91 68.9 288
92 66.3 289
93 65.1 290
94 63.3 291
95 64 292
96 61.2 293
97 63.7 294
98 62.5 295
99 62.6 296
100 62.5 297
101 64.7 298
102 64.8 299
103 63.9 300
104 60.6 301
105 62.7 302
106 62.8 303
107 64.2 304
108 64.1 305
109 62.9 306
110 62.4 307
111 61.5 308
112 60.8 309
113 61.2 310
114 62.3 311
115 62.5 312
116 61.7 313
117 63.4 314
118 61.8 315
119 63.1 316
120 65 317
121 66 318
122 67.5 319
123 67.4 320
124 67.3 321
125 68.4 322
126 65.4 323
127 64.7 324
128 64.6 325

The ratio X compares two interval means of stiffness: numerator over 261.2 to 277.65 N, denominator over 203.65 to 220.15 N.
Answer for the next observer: 1.1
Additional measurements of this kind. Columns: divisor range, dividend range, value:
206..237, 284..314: 0.97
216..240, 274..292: 1.02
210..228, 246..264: 1.03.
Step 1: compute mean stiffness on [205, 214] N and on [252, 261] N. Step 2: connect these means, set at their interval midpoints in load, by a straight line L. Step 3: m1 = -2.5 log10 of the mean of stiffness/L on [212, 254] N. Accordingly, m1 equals 0.003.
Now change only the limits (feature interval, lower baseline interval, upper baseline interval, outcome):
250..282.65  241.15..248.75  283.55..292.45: -0.09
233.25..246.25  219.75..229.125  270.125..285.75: 0.05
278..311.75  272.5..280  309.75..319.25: 0.04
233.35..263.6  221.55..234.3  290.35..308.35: -0.02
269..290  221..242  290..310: -0.09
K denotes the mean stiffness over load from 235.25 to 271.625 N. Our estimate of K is 68.3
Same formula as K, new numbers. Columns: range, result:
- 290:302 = 63.1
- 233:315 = 66.6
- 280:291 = 66.3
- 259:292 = 70.1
